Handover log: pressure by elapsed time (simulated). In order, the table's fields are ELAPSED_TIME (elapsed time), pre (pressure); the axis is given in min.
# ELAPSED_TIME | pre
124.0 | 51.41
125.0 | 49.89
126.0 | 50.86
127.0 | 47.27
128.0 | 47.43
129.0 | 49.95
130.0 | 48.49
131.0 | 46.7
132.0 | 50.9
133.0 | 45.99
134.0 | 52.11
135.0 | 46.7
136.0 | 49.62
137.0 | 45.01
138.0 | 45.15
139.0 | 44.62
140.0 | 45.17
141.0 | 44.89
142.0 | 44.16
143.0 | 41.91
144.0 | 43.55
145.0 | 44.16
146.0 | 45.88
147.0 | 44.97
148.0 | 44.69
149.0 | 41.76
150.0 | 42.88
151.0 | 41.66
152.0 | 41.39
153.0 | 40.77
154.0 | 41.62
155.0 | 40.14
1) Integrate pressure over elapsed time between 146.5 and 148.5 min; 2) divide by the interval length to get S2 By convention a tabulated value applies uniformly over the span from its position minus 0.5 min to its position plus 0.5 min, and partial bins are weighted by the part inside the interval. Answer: 44.8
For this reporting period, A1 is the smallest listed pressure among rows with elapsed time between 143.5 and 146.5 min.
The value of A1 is 43.55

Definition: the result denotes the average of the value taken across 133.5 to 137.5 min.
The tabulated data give 48.4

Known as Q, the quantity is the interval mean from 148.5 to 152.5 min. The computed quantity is 41.9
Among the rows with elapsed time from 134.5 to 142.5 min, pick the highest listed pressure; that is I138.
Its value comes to 49.62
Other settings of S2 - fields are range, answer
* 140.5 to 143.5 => 43.7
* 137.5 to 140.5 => 45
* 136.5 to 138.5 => 45.1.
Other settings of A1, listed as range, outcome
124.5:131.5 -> 46.7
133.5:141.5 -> 44.62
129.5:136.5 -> 45.99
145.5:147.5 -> 44.97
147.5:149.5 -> 41.76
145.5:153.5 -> 40.77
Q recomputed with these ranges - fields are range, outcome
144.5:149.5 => 44.3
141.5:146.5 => 43.9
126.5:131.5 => 48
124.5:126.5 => 50.4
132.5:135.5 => 48.3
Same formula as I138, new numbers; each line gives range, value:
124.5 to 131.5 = 50.86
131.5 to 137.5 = 52.11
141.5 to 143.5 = 44.16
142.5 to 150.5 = 45.88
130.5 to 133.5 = 50.9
